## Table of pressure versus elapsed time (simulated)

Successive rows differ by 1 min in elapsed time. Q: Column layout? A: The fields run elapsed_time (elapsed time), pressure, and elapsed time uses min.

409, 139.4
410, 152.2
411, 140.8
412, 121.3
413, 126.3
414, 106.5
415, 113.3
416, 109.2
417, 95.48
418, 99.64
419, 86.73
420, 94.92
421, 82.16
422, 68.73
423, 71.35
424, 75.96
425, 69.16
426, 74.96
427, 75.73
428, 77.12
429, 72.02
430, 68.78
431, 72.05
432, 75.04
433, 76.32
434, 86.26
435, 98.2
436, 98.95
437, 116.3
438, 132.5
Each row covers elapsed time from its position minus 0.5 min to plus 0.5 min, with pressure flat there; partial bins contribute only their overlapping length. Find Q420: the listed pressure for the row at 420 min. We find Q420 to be 94.92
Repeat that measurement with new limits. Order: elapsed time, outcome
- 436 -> 98.95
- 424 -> 75.96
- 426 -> 74.96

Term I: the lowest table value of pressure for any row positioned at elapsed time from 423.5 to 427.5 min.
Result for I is 69.16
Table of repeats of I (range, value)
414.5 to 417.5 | 95.48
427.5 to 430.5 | 68.78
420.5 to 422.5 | 68.73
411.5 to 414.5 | 106.5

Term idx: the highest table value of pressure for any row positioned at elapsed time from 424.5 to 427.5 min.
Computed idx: 75.73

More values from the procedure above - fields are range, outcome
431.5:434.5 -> 86.26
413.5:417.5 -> 113.3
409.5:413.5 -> 152.2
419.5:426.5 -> 94.92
